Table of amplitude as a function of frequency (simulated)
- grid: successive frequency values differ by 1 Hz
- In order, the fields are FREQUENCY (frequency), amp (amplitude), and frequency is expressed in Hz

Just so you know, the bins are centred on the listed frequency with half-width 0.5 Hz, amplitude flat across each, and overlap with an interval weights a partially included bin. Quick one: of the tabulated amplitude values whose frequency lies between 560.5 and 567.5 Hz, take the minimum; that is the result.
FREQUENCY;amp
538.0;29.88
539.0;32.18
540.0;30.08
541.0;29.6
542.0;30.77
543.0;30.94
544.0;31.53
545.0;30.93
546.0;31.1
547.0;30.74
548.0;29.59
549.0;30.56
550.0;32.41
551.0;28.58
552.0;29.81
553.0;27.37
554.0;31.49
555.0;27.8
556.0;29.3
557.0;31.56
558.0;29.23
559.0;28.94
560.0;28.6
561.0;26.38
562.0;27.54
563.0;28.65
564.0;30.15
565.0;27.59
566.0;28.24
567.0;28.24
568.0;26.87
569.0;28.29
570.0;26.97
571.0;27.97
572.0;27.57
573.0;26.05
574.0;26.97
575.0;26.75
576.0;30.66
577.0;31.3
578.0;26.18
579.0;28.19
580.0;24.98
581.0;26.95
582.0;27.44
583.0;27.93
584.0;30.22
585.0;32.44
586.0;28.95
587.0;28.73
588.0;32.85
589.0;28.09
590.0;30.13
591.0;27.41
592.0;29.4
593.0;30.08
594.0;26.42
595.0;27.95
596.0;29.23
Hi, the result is 26.38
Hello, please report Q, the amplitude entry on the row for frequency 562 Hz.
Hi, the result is 27.54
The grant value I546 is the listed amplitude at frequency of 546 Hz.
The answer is 31.1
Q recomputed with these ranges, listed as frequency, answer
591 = 27.41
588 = 32.85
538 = 29.88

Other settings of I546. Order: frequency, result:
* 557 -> 31.56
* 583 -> 27.93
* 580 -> 24.98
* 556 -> 29.3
